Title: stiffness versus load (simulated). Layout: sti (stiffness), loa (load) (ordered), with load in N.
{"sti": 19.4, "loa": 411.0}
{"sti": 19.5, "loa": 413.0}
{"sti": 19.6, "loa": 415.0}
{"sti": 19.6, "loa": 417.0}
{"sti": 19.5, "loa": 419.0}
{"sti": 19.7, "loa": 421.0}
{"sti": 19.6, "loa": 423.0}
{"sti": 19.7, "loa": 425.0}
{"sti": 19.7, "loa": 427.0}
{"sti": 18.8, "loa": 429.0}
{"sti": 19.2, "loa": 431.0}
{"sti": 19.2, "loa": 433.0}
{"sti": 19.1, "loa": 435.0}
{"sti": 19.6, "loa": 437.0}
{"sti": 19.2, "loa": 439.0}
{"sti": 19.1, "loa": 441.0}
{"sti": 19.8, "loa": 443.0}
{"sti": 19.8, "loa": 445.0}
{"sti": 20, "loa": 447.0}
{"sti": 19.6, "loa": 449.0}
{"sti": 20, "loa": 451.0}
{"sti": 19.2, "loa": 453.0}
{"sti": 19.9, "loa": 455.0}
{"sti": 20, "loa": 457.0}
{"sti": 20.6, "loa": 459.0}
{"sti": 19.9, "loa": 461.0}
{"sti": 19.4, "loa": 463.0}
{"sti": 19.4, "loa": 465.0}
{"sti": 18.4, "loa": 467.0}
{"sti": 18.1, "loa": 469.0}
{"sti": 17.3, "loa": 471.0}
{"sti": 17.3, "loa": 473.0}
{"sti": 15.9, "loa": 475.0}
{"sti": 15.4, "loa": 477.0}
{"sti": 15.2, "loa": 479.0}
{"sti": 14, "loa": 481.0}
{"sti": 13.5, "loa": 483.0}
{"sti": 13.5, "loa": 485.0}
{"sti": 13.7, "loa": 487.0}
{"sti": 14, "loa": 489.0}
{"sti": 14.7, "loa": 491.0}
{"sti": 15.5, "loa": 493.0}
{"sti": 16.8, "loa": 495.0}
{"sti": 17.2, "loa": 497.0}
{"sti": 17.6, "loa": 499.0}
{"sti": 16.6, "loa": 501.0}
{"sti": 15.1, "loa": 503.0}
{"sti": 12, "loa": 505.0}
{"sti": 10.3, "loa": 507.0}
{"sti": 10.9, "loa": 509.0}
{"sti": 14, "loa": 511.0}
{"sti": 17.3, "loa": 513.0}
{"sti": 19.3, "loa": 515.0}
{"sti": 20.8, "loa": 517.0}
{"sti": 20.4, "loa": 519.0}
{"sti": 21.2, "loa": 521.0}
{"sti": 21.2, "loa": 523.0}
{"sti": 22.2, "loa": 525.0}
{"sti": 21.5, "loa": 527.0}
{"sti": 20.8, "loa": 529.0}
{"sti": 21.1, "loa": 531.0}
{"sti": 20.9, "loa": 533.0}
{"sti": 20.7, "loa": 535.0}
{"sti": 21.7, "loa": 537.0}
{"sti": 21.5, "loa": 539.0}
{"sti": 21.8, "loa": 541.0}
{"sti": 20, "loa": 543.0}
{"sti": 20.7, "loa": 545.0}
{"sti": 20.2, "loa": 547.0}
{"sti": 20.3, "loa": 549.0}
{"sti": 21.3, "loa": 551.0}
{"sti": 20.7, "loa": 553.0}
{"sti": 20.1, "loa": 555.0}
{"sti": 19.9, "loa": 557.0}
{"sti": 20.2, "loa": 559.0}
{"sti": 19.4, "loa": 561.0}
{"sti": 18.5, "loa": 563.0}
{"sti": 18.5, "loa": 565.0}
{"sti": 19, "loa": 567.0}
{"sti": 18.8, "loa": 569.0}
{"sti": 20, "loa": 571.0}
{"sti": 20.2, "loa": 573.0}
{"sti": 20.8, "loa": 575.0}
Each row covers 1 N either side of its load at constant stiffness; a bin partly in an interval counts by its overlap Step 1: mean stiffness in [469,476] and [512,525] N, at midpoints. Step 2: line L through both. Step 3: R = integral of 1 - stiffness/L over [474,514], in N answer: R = 8.2 N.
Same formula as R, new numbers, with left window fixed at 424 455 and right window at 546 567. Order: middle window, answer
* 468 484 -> 3.1 N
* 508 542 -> -0.1 N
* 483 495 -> 3.2 N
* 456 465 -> -0.2 N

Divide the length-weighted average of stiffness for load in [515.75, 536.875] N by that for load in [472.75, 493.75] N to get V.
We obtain 1.44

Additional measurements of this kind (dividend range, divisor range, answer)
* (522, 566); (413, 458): 1.05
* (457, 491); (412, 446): 0.86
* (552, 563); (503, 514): 1.52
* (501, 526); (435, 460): 0.86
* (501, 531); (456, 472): 0.93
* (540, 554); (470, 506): 1.35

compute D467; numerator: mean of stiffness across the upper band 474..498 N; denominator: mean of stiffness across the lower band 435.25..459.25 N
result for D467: 0.8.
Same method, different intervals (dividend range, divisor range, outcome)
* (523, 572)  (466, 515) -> 1.34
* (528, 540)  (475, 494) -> 1.46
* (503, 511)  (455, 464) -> 0.60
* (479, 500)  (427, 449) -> 0.78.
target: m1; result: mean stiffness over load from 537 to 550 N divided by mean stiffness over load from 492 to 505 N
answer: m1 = 1.29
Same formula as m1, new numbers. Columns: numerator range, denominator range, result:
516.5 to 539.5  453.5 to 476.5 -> 1.13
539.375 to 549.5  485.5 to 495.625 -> 1.40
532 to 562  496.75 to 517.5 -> 1.34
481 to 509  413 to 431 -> 0.74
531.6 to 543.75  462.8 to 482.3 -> 1.25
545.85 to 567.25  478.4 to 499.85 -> 1.32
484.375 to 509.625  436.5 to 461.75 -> 0.74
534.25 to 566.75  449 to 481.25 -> 1.11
